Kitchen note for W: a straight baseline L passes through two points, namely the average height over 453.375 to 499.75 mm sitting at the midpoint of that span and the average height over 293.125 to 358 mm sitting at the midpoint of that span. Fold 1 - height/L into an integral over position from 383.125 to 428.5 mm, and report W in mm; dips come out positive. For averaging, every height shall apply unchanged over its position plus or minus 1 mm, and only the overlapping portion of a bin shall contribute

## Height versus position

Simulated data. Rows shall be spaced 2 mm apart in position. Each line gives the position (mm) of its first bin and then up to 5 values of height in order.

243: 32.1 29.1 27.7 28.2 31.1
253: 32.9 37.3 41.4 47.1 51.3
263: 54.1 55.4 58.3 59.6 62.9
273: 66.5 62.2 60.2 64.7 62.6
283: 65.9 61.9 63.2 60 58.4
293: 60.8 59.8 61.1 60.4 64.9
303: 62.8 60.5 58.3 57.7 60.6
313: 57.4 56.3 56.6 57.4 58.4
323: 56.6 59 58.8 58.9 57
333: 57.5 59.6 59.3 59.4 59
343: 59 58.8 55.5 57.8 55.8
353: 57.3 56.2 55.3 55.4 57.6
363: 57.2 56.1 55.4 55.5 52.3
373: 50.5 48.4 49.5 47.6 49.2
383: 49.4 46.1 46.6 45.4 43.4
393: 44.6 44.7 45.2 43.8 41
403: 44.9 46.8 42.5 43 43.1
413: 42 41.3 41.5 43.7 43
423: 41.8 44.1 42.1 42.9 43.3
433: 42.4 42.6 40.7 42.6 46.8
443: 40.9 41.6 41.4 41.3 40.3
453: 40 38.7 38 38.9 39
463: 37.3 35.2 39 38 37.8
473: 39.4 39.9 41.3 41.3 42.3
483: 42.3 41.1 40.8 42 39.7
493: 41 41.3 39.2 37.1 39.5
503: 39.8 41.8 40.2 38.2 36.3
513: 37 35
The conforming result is 4.41 mm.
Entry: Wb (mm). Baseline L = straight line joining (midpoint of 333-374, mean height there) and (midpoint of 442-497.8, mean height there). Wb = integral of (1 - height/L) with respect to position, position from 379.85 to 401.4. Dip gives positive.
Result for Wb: 2.4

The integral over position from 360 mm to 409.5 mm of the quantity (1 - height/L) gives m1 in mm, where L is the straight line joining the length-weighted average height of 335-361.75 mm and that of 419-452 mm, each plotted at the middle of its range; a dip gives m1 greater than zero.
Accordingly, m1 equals 2.9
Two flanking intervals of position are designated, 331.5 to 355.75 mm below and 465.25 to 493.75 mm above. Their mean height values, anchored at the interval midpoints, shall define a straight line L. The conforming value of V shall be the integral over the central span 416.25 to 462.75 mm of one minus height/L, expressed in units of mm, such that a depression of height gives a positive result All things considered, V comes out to 4.0 mm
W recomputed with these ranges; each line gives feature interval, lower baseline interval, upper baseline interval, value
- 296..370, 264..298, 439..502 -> -3.5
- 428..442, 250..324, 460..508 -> 0.3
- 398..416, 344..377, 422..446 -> 1.6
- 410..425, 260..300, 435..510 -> 1.1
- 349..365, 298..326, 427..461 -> -1.0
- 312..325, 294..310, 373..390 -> 0.2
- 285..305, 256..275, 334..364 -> -1.8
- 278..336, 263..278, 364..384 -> -2.8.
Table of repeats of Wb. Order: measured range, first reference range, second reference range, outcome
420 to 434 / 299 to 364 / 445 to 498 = 0.9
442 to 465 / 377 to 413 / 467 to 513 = 1.3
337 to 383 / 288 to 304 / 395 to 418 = -3.8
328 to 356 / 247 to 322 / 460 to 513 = -3.7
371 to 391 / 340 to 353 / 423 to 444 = 1.4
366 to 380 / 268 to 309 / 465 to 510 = 0.3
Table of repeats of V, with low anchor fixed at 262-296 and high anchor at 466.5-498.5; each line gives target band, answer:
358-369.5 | -0.8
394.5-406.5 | 1.1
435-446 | 0.5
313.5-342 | -1.1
